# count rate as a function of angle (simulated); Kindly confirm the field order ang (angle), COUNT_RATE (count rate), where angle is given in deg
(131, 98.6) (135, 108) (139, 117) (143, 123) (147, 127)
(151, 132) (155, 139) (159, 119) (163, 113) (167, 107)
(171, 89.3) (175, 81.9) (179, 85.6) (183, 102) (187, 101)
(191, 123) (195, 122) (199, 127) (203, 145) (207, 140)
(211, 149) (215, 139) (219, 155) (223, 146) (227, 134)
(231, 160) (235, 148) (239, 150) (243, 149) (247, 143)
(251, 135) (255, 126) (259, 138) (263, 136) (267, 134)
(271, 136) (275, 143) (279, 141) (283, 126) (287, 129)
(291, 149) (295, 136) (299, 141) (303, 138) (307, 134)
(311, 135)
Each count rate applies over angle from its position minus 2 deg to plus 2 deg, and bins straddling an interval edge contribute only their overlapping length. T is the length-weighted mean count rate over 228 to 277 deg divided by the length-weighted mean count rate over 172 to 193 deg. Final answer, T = 1.4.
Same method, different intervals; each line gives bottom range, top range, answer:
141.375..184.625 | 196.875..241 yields 1.31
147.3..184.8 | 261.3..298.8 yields 1.26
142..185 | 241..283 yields 1.24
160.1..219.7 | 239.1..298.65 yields 1.17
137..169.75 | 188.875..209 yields 1.08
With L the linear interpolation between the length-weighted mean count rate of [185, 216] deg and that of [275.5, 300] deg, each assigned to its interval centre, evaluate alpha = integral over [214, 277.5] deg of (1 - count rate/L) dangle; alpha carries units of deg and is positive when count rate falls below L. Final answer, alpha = -3.85 deg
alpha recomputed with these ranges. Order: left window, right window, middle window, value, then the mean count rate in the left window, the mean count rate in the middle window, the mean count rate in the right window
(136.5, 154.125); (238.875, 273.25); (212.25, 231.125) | -1.6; 125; 146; 138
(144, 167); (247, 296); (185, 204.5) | 0.8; 124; 123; 136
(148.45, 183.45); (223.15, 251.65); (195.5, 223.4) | -2.2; 108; 142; 146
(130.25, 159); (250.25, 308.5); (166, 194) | 5.9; 122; 99.1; 136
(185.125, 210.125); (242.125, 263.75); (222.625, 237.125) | -1.5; 127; 147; 137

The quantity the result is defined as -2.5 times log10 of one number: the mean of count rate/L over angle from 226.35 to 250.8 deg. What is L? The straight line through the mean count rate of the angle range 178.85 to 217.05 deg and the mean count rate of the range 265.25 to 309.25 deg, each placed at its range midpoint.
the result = -0.13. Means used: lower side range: 125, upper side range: 137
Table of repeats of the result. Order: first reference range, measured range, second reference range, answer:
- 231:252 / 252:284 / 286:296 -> 0.06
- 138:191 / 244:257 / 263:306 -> -0.05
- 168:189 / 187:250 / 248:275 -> -0.24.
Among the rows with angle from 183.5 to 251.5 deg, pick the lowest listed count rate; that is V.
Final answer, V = 101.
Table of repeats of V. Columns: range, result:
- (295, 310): 134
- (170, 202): 81.9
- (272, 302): 126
